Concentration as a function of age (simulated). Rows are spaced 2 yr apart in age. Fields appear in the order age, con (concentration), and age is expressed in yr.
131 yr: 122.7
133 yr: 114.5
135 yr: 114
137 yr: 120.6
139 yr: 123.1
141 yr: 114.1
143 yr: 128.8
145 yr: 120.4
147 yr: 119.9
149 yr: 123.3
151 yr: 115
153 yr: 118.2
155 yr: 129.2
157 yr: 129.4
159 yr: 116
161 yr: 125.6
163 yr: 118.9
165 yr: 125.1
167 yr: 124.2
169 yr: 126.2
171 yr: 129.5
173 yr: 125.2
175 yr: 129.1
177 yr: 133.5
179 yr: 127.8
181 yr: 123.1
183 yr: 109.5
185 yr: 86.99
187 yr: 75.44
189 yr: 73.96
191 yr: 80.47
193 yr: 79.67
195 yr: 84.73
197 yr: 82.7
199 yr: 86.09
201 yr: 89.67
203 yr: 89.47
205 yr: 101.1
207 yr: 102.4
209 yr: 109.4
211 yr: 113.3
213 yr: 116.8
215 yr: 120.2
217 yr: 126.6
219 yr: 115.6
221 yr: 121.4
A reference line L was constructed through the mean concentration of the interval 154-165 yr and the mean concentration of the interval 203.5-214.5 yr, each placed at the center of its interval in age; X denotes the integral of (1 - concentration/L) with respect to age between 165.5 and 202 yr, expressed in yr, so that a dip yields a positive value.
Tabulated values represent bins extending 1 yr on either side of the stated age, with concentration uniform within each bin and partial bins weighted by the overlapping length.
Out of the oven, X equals 4.0 yr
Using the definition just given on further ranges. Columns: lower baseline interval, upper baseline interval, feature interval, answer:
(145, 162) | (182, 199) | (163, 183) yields -4.7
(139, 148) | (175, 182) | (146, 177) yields 0.2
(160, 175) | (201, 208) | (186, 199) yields 3.1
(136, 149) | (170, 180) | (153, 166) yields 0.2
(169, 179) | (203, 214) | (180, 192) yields 3.0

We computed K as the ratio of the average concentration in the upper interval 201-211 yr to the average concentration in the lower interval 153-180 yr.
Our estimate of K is 0.8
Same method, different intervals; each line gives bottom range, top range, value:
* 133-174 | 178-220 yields 0.82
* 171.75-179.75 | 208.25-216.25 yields 0.90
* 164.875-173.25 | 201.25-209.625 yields 0.79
